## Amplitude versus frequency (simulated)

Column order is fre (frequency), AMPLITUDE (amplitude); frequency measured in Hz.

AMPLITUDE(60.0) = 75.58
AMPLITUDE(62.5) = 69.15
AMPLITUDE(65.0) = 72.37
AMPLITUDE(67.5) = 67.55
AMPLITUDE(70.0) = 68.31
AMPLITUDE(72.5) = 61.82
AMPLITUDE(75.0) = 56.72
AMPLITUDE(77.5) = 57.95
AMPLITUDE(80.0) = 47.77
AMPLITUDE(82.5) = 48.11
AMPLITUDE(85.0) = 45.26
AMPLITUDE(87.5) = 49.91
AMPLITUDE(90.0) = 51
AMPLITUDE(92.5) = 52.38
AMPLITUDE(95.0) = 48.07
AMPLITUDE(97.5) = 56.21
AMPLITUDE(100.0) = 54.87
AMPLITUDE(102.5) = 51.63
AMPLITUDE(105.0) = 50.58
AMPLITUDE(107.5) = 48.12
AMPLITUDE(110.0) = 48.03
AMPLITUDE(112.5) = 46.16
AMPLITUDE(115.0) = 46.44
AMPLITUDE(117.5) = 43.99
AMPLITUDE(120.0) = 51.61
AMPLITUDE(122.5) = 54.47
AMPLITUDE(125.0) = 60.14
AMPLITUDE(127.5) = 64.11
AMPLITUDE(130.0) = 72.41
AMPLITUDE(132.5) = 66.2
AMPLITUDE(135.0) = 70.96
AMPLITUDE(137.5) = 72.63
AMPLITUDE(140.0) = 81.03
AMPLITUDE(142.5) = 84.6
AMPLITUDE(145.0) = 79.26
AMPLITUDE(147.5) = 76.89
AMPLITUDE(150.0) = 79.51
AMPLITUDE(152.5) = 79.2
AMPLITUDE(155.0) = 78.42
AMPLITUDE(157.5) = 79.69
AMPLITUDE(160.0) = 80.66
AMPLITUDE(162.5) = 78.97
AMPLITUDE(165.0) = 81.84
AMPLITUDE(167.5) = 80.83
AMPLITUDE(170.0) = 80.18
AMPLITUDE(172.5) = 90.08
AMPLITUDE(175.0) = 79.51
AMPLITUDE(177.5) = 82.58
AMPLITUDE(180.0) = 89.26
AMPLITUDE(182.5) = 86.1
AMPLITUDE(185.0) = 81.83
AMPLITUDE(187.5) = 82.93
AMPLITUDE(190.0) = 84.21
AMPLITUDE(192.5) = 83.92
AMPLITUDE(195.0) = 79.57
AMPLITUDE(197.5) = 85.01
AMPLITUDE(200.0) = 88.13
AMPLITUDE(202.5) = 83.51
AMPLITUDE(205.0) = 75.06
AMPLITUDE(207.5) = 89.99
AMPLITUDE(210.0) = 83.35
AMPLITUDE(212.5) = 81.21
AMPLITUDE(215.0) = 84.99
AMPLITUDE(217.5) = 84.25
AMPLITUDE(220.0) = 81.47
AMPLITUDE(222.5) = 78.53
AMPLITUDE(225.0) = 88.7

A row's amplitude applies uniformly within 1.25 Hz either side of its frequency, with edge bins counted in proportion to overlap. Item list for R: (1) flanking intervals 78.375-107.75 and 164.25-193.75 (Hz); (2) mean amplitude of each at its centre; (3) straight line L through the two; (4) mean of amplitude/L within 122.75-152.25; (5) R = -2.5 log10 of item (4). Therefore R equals -0.080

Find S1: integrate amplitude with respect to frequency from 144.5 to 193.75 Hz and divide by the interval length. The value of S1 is 81.8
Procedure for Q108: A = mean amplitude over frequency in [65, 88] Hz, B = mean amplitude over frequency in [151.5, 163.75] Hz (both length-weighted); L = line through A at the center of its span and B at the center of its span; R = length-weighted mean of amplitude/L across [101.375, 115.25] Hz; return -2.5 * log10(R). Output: 0.33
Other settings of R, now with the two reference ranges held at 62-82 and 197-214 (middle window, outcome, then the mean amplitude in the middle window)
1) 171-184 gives -0.08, 85.3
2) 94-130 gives 0.29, 52.5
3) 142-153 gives -0.08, 79.6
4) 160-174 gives -0.06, 82.2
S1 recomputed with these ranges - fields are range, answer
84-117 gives 49.8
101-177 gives 68.7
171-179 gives 84.1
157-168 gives 80.4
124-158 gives 74.6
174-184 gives 84.4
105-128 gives 51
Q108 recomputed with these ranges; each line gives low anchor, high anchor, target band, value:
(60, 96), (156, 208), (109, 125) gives 0.334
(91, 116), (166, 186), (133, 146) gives -0.151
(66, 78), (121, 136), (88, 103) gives 0.212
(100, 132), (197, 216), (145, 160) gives -0.199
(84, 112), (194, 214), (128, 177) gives -0.166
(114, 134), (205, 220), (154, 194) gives -0.144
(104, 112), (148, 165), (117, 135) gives -0.002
